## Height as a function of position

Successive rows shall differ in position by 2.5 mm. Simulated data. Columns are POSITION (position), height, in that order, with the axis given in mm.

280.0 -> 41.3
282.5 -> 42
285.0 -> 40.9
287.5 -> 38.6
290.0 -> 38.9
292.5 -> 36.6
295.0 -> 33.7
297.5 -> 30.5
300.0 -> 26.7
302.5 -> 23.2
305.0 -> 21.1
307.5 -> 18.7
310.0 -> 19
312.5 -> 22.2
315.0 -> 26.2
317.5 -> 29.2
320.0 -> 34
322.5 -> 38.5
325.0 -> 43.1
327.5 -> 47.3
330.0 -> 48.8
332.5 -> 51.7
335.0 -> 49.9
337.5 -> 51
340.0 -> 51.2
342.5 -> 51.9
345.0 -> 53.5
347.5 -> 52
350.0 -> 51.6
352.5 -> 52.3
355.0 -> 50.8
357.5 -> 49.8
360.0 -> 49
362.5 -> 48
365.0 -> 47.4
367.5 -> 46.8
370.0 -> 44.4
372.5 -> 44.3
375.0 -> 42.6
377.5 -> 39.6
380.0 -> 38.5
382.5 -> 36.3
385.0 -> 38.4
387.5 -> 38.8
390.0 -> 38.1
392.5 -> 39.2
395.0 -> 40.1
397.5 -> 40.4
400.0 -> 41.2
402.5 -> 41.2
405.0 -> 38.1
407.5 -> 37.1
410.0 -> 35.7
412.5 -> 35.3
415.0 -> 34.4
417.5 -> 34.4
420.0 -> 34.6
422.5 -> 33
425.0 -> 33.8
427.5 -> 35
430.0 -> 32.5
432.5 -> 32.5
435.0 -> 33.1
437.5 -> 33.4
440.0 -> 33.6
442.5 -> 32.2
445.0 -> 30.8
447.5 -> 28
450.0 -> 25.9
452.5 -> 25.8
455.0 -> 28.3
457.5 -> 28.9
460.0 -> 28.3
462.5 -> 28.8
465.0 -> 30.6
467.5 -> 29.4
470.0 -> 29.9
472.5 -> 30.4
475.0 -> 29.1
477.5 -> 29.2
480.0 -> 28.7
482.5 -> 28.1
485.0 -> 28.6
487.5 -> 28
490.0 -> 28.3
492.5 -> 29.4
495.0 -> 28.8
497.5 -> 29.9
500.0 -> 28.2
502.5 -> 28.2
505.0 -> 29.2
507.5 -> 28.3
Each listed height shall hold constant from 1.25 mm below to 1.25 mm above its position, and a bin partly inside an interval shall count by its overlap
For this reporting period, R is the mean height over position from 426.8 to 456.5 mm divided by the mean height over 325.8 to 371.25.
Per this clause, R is 0.62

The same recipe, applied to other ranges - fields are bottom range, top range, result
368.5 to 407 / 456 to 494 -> 0.72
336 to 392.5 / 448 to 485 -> 0.62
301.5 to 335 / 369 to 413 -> 1.19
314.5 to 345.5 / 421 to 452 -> 0.72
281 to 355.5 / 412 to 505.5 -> 0.78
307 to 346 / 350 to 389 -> 1.11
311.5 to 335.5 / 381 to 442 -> 0.93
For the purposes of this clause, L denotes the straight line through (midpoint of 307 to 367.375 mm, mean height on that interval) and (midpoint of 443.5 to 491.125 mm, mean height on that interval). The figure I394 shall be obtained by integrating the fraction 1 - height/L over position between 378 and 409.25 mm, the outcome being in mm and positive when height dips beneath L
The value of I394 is -1.53 mm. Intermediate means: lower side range 43.6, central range 38.9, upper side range 28.7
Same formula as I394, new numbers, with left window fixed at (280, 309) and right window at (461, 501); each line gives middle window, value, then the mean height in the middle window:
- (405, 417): -2.2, 35.8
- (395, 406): -3.6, 40.3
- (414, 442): -3.4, 33.6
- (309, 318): 2.3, 23.9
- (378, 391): -3.1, 38.1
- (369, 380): -4.0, 42.2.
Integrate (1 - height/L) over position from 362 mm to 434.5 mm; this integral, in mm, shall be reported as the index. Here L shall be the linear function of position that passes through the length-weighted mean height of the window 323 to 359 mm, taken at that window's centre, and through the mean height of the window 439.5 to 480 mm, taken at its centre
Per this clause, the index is 2.8 mm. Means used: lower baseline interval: 50.1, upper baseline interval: 29.2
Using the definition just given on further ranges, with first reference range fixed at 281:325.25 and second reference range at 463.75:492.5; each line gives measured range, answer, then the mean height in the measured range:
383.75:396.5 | -3.7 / 38.9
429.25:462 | -0.8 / 30.2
